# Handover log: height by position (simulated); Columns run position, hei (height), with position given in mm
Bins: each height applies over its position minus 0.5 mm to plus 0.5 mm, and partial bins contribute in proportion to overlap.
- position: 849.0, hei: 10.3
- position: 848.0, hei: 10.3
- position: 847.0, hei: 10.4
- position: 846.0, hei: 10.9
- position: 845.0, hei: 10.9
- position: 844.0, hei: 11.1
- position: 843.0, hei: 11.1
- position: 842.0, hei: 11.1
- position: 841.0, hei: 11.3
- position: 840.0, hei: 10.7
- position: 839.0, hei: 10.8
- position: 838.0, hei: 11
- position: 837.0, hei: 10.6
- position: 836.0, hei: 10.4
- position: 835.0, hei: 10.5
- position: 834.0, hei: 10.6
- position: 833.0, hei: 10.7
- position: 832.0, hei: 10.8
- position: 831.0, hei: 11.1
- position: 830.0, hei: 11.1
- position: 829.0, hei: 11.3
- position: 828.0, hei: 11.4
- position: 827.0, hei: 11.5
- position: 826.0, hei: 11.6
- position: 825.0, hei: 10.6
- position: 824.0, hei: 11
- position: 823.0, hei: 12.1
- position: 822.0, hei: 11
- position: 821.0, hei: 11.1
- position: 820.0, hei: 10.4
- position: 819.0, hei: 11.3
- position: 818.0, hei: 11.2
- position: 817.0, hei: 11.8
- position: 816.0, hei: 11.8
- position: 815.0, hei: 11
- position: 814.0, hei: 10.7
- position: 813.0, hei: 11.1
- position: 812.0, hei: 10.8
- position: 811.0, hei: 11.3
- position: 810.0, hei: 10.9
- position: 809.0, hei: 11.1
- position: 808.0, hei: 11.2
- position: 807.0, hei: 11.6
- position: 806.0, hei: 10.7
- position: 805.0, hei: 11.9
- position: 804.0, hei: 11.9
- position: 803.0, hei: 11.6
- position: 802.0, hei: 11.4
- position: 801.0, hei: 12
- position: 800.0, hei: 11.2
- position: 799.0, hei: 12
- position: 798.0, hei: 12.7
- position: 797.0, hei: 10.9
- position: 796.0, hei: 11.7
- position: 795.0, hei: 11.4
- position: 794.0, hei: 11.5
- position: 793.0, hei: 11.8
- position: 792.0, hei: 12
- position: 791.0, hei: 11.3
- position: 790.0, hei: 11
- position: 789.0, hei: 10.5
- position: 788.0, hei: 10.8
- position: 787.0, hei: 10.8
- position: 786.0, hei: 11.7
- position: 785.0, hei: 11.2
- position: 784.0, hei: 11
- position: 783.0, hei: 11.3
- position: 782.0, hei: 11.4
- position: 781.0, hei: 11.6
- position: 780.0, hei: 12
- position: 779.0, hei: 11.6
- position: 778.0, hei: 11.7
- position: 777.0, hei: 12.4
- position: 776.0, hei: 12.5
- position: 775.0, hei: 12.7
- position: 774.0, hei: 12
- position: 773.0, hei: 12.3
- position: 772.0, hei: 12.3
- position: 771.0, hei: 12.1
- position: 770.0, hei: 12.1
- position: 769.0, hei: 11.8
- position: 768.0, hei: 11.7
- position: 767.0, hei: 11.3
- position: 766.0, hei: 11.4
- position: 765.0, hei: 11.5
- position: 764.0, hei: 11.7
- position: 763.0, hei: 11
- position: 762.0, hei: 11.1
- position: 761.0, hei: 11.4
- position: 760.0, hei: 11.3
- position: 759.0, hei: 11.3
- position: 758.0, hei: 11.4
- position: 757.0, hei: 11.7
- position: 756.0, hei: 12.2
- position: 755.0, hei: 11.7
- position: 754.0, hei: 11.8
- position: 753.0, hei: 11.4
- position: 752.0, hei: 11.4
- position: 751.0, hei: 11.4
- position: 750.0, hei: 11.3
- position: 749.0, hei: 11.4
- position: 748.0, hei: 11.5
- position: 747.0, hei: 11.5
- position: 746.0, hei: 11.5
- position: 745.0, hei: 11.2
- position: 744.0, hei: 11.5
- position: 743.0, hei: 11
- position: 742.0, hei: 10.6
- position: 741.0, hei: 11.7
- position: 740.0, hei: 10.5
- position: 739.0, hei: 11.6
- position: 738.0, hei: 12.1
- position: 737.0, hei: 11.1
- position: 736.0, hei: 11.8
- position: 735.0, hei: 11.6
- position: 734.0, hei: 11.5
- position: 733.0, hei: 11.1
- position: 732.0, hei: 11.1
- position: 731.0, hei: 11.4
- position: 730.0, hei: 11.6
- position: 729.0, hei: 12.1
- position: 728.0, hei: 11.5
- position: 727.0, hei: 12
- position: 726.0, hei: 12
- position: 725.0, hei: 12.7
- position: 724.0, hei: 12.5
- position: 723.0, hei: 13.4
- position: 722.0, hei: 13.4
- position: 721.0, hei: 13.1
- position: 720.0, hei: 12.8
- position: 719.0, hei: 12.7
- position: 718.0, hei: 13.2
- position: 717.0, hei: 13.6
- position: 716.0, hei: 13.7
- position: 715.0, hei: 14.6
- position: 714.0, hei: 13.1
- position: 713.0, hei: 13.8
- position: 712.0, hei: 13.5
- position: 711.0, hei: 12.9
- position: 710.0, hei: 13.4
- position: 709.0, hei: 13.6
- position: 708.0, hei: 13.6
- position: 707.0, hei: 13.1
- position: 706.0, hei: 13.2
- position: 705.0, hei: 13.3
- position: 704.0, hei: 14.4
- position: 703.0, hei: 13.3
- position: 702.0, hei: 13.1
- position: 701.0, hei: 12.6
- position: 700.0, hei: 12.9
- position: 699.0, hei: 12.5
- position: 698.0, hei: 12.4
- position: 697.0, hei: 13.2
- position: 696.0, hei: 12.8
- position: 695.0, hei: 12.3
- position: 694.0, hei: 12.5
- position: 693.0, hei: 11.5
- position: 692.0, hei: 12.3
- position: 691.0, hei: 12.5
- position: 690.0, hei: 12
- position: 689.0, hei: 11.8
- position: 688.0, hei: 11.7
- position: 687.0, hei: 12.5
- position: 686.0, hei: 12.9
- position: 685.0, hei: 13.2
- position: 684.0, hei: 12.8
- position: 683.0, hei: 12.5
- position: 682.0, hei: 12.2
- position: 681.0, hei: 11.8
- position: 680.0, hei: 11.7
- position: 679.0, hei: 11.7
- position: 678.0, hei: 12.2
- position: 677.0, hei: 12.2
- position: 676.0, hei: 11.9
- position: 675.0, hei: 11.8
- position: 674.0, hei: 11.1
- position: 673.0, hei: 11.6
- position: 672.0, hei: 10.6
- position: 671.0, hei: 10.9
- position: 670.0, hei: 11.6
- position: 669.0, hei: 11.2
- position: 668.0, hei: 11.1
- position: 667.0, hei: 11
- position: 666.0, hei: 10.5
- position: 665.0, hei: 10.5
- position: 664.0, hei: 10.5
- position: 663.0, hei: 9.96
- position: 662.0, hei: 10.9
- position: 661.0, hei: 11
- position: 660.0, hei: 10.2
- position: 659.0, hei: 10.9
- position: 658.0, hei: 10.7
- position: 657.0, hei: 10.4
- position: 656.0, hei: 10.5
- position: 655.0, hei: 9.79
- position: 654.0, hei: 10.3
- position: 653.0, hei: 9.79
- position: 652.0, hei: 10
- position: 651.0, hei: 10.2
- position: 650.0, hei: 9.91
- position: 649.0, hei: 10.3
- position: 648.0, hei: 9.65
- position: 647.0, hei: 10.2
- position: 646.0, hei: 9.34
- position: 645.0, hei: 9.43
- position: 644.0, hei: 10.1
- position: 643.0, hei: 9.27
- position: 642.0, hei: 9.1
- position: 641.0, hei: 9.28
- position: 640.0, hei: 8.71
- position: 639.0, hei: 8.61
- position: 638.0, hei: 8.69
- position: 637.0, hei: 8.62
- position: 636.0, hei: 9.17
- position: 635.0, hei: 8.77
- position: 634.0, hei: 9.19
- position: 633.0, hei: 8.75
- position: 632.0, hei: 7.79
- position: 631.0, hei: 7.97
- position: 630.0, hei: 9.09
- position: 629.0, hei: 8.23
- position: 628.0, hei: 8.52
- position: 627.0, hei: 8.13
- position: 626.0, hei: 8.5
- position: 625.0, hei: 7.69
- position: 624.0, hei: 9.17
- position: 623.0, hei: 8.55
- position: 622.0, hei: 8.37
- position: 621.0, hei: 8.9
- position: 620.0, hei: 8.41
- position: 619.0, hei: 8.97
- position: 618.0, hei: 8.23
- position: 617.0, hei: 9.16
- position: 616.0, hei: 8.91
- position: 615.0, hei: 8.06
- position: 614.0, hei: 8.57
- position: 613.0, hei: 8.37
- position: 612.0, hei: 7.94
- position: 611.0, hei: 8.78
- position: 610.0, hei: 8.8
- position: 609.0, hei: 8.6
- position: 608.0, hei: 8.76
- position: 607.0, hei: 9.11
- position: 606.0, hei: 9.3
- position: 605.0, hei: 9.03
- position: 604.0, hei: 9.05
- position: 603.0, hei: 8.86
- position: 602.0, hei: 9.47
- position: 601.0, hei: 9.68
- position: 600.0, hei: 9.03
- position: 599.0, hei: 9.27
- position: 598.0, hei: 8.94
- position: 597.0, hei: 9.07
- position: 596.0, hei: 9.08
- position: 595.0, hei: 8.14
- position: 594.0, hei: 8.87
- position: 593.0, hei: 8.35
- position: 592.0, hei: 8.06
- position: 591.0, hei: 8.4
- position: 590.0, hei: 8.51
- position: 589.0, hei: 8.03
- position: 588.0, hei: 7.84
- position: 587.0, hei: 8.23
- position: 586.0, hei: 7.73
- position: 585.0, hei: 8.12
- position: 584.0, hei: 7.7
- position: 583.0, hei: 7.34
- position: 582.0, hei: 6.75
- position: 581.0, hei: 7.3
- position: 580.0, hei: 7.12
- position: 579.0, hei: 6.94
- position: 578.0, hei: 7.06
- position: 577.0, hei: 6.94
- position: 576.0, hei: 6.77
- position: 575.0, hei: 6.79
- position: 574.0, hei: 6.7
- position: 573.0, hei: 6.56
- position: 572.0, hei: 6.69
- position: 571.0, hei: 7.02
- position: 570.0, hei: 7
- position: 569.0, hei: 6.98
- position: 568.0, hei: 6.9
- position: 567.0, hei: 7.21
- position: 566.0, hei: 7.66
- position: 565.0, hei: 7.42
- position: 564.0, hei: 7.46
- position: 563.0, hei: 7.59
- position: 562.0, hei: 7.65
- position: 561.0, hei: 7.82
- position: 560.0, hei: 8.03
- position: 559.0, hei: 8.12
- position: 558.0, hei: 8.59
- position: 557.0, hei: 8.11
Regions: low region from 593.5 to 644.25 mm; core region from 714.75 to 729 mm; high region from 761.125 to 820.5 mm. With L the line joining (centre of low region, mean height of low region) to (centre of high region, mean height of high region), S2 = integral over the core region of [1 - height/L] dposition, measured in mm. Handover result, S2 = -3.4 mm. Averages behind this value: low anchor 8.77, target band 12.9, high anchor 11.5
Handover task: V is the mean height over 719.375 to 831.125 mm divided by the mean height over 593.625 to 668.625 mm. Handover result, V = 1.25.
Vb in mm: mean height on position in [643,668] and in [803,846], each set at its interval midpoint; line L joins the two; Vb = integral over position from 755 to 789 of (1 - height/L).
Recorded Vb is -2.5 mm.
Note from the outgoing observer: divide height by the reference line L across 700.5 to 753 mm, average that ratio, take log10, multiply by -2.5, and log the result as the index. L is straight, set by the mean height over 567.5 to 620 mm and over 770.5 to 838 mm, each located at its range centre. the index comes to -0.21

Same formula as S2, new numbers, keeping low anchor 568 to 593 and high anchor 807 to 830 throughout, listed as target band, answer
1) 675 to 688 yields -4.7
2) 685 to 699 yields -4.9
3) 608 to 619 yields -0.9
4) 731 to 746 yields -2.1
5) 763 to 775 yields -1.7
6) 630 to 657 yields -3.2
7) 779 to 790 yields -0.6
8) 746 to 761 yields -2.0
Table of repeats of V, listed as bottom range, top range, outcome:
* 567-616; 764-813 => 1.44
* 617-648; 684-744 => 1.42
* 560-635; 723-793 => 1.42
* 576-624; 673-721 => 1.52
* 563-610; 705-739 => 1.59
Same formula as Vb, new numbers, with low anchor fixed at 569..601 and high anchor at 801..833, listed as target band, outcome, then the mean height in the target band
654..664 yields -1.8 mm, 10.5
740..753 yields -1.4 mm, 11.3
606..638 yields -1.1 mm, 8.6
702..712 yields -4.0 mm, 13.4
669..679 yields -2.7 mm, 11.5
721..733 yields -2.7 mm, 12.2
